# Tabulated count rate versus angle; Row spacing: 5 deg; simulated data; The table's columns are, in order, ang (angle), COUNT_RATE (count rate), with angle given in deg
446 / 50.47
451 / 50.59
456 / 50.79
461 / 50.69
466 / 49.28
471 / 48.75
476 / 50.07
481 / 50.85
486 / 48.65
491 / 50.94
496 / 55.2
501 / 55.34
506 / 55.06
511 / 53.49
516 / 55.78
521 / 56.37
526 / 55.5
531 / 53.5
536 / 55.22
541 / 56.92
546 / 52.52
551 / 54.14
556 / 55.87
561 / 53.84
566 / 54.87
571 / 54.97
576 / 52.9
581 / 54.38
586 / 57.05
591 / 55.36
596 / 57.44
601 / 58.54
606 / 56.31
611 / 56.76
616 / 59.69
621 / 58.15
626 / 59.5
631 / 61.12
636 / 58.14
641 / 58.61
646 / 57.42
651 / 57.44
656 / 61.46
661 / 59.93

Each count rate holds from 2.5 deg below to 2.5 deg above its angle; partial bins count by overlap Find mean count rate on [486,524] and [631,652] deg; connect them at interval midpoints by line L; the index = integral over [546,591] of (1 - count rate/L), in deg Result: 1.2 deg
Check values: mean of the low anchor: 54.2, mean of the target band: 54.7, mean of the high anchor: 58.3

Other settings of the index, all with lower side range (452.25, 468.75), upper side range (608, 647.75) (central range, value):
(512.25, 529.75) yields -0.7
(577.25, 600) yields 0.3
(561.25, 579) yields 0.5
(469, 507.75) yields -0.1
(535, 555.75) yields -0.1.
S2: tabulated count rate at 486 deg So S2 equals 48.65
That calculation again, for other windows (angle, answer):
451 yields 50.59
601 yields 58.54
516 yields 55.78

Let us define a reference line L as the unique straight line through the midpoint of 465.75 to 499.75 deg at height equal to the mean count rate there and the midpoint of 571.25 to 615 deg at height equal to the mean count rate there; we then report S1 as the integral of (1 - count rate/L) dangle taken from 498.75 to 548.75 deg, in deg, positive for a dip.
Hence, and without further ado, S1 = -2.07 deg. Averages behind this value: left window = 50.8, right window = 56.2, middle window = 55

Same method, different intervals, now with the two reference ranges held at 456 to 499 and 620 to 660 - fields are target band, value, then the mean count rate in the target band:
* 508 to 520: -0.54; 54.9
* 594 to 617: -0.15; 57.6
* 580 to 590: 0.06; 55.9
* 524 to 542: -0.55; 55.1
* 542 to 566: 0.10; 54.4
